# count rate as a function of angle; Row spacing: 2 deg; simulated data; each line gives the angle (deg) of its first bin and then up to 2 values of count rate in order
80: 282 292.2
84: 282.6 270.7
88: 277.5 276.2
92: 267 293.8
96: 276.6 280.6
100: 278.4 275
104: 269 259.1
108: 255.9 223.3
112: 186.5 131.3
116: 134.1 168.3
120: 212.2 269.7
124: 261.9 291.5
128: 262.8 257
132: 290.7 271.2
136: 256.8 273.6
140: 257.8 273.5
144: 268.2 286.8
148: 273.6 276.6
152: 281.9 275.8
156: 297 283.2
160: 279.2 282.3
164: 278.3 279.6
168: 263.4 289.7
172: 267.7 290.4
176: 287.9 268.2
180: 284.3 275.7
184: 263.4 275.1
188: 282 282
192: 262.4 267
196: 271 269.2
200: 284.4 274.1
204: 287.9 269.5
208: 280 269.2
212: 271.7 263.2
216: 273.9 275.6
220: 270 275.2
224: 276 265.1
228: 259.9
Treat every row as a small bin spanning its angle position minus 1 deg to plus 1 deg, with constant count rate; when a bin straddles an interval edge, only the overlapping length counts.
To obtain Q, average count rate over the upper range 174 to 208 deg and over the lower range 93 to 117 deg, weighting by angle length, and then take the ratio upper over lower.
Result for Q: 1.2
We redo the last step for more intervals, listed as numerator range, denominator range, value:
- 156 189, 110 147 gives 1.15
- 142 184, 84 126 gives 1.14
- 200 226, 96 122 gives 1.21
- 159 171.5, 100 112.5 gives 1.11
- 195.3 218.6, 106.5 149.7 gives 1.12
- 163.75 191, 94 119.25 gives 1.20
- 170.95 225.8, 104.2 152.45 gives 1.11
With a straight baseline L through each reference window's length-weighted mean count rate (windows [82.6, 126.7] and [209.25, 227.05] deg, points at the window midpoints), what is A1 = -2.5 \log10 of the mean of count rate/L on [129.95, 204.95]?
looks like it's -0.06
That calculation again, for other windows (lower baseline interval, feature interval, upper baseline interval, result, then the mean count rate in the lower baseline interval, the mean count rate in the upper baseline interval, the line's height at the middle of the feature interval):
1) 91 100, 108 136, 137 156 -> 0.204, 279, 275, 277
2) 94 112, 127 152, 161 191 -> -0.005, 262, 278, 270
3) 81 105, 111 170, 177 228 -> 0.079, 278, 273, 276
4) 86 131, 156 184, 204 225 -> -0.070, 246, 273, 262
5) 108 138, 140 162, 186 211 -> -0.127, 232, 275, 248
